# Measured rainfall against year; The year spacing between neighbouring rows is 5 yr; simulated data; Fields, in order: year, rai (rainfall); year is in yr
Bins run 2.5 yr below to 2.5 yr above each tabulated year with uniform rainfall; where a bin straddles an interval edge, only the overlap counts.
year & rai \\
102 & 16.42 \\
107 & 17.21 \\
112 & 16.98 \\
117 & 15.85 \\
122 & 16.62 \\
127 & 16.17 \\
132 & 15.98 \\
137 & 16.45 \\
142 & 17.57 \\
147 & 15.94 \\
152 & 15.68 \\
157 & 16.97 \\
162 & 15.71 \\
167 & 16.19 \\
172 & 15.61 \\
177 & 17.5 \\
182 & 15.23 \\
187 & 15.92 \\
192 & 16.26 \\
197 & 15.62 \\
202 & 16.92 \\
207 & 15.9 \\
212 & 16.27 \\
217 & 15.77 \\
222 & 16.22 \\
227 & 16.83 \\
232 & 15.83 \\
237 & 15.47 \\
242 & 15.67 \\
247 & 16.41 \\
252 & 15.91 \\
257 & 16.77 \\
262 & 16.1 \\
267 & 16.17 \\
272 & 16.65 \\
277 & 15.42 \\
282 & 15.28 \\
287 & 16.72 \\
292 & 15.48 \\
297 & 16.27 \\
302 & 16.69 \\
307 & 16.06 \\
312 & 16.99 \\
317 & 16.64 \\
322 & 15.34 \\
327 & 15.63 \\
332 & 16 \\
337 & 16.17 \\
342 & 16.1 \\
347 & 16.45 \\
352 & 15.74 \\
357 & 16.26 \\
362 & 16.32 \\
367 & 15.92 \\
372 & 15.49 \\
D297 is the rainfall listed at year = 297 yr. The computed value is 16.27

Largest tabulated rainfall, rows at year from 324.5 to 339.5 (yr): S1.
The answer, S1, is 16.17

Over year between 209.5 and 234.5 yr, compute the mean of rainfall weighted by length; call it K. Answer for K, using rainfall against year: 16.2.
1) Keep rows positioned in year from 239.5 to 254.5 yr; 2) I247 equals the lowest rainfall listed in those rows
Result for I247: 15.67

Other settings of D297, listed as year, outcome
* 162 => 15.71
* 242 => 15.67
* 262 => 16.1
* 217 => 15.77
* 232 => 15.83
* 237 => 15.47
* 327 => 15.63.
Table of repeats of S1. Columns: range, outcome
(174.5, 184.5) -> 17.5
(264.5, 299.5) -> 16.72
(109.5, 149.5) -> 17.57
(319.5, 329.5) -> 15.63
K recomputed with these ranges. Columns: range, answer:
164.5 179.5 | 16.4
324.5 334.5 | 15.8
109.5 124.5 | 16.5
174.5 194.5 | 16.2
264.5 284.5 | 15.9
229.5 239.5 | 15.7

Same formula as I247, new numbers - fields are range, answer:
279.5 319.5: 15.28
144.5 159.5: 15.68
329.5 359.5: 15.74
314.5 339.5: 15.34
